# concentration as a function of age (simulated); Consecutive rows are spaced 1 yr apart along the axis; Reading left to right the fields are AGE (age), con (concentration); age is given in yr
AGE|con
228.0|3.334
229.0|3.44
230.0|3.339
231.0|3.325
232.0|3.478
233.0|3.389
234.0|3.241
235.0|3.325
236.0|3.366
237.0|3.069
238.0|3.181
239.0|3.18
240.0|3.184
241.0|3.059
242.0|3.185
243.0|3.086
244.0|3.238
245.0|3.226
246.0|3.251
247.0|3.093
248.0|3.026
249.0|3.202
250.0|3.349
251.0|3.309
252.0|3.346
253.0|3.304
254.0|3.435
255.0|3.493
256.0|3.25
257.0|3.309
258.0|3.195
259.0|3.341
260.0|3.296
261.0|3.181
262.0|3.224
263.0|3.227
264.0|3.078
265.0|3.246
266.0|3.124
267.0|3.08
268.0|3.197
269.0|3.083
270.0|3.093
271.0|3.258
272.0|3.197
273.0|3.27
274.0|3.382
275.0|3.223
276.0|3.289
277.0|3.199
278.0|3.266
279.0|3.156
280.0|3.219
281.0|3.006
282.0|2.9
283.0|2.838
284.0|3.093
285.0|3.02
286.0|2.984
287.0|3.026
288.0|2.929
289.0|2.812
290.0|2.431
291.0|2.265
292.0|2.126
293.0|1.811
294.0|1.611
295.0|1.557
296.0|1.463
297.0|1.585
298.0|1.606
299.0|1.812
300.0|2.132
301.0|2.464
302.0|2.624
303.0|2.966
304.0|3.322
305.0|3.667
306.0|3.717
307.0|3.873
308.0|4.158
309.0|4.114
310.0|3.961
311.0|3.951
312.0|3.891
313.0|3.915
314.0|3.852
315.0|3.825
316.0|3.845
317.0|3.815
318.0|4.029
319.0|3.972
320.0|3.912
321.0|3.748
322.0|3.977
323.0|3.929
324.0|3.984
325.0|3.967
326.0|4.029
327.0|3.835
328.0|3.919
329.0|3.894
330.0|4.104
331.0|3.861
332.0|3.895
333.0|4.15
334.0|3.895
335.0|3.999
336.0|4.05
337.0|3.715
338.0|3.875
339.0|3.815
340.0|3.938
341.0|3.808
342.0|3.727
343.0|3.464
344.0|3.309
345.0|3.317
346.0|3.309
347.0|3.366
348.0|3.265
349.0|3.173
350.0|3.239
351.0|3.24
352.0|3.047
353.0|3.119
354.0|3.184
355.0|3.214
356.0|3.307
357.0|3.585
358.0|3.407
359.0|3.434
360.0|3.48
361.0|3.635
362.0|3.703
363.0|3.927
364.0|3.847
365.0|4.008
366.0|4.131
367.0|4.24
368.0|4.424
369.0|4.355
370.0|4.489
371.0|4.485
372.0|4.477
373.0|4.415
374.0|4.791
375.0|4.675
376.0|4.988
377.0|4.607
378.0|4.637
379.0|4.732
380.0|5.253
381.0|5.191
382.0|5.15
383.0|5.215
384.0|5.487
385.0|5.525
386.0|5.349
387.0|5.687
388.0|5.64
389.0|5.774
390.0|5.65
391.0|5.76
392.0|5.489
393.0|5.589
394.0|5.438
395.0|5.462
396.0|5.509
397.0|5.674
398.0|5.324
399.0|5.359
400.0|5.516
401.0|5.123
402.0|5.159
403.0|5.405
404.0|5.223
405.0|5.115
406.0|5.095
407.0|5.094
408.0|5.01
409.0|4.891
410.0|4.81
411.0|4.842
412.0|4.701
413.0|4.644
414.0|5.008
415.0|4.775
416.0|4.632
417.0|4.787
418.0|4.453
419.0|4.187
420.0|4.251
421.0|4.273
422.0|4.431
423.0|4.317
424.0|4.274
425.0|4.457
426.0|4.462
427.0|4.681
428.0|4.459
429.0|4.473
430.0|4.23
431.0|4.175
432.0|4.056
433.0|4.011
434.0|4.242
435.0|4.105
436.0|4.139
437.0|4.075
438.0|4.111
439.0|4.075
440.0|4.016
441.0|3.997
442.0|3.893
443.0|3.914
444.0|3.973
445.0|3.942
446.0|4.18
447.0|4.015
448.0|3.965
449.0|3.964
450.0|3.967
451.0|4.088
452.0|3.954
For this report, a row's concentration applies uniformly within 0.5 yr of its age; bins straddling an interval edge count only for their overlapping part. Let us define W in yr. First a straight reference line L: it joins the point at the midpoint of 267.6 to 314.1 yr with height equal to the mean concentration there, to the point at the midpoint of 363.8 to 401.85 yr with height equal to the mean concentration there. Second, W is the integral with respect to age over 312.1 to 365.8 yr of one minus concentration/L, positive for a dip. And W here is 4.1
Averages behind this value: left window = 2.96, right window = 5.05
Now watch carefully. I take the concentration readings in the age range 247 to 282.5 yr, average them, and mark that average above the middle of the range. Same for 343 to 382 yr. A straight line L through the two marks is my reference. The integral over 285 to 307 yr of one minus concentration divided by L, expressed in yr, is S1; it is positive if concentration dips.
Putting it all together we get 6.24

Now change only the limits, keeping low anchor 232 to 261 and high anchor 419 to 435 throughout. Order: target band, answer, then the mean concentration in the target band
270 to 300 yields 6.9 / 2.66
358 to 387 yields -3.8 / 4.52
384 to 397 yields -4.7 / 5.57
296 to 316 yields 2.2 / 3.2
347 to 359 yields 1.9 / 3.27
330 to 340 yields -0.4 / 3.93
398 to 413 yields -3.3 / 5.09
